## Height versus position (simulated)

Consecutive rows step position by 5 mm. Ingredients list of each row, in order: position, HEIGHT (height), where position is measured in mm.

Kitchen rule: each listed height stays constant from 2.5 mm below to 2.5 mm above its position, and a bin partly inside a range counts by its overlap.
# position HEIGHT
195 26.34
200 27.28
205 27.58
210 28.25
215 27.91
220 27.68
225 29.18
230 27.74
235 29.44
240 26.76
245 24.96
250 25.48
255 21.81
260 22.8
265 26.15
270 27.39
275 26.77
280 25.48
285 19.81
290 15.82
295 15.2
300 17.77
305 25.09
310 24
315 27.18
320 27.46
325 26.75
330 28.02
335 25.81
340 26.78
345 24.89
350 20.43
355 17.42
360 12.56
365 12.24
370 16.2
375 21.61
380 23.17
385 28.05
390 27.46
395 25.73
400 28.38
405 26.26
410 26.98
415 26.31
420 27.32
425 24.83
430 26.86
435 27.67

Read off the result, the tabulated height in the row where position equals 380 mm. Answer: 23.17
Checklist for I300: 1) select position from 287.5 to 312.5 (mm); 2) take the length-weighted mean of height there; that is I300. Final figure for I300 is 19.6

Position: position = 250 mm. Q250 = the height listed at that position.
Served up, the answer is 25.48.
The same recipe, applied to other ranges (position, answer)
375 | 21.61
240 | 26.76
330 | 28.02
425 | 24.83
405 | 26.26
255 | 21.81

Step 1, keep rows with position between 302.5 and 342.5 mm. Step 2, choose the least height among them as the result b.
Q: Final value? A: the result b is 24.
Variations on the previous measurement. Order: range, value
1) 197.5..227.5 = 27.28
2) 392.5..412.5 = 25.73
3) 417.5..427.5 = 24.83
